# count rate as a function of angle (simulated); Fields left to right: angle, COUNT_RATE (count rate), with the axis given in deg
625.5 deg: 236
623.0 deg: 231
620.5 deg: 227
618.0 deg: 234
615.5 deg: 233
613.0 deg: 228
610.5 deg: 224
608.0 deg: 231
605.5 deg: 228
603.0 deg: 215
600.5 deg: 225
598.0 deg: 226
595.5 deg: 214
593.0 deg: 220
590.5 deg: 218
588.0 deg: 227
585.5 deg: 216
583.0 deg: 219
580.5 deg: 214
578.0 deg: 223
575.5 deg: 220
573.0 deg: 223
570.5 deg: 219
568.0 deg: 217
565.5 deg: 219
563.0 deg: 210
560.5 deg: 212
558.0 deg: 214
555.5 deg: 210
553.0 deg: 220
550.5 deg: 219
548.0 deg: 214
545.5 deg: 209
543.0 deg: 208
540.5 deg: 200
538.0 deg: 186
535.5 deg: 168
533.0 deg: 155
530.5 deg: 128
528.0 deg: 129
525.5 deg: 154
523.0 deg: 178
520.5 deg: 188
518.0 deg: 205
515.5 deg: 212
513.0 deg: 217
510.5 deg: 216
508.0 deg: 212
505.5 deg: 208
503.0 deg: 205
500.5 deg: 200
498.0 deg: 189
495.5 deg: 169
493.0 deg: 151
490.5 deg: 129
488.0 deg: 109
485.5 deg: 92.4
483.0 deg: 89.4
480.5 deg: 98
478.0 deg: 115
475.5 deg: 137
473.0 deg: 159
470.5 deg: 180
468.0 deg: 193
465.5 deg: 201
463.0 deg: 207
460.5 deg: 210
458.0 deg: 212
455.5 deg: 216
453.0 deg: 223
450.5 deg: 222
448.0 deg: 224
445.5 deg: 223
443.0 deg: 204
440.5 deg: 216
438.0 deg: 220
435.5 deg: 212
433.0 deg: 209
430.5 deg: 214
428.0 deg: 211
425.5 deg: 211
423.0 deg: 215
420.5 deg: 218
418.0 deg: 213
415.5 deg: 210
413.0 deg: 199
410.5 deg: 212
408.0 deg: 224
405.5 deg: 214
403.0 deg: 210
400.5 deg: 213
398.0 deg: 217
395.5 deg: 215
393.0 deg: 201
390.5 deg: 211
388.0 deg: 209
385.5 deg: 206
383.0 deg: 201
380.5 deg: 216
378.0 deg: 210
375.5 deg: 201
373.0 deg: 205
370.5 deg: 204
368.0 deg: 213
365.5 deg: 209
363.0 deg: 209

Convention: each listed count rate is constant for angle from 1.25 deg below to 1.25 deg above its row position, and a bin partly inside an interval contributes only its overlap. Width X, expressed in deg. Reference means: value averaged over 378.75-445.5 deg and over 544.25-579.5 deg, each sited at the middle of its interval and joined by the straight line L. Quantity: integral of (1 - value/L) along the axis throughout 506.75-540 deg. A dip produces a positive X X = 5.3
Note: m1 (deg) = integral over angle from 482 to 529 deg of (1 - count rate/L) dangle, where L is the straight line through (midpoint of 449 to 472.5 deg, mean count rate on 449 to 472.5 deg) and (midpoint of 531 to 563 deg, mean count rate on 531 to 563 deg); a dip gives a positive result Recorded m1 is 7.1 deg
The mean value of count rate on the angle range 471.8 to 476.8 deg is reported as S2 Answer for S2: 148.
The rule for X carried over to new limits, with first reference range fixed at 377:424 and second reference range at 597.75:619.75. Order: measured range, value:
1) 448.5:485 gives 6.9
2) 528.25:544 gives 3.6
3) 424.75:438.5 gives 0.1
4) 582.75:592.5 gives 0.2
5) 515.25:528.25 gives 2.5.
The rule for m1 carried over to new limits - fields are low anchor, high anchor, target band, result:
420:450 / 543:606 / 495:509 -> 1.15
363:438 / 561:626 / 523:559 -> 5.46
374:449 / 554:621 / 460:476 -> 2.23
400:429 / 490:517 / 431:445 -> -0.36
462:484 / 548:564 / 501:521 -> -3.01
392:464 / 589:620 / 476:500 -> 9.72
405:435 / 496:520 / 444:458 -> -0.70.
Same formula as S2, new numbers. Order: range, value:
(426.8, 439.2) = 213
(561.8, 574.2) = 218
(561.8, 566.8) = 215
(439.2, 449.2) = 217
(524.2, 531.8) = 137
